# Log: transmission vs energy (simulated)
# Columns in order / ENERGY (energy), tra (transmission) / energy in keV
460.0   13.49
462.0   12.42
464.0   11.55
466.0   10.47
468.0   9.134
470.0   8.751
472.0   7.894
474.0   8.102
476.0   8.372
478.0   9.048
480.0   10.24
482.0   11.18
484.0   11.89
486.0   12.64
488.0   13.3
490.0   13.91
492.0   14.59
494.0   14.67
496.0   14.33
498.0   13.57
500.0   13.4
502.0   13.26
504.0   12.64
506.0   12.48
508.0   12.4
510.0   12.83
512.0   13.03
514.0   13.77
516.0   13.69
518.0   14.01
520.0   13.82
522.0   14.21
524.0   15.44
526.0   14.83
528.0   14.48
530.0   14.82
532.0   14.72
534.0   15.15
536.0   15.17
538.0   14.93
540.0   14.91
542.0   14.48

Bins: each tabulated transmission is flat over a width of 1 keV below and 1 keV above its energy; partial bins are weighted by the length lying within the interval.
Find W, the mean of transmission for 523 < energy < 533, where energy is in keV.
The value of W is 14.9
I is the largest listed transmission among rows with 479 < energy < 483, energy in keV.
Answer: 11.18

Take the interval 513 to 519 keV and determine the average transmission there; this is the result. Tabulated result 13.8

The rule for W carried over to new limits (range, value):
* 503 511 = 12.6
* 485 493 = 13.6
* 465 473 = 9.06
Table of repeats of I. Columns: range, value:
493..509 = 14.67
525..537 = 15.17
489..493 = 14.59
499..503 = 13.4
